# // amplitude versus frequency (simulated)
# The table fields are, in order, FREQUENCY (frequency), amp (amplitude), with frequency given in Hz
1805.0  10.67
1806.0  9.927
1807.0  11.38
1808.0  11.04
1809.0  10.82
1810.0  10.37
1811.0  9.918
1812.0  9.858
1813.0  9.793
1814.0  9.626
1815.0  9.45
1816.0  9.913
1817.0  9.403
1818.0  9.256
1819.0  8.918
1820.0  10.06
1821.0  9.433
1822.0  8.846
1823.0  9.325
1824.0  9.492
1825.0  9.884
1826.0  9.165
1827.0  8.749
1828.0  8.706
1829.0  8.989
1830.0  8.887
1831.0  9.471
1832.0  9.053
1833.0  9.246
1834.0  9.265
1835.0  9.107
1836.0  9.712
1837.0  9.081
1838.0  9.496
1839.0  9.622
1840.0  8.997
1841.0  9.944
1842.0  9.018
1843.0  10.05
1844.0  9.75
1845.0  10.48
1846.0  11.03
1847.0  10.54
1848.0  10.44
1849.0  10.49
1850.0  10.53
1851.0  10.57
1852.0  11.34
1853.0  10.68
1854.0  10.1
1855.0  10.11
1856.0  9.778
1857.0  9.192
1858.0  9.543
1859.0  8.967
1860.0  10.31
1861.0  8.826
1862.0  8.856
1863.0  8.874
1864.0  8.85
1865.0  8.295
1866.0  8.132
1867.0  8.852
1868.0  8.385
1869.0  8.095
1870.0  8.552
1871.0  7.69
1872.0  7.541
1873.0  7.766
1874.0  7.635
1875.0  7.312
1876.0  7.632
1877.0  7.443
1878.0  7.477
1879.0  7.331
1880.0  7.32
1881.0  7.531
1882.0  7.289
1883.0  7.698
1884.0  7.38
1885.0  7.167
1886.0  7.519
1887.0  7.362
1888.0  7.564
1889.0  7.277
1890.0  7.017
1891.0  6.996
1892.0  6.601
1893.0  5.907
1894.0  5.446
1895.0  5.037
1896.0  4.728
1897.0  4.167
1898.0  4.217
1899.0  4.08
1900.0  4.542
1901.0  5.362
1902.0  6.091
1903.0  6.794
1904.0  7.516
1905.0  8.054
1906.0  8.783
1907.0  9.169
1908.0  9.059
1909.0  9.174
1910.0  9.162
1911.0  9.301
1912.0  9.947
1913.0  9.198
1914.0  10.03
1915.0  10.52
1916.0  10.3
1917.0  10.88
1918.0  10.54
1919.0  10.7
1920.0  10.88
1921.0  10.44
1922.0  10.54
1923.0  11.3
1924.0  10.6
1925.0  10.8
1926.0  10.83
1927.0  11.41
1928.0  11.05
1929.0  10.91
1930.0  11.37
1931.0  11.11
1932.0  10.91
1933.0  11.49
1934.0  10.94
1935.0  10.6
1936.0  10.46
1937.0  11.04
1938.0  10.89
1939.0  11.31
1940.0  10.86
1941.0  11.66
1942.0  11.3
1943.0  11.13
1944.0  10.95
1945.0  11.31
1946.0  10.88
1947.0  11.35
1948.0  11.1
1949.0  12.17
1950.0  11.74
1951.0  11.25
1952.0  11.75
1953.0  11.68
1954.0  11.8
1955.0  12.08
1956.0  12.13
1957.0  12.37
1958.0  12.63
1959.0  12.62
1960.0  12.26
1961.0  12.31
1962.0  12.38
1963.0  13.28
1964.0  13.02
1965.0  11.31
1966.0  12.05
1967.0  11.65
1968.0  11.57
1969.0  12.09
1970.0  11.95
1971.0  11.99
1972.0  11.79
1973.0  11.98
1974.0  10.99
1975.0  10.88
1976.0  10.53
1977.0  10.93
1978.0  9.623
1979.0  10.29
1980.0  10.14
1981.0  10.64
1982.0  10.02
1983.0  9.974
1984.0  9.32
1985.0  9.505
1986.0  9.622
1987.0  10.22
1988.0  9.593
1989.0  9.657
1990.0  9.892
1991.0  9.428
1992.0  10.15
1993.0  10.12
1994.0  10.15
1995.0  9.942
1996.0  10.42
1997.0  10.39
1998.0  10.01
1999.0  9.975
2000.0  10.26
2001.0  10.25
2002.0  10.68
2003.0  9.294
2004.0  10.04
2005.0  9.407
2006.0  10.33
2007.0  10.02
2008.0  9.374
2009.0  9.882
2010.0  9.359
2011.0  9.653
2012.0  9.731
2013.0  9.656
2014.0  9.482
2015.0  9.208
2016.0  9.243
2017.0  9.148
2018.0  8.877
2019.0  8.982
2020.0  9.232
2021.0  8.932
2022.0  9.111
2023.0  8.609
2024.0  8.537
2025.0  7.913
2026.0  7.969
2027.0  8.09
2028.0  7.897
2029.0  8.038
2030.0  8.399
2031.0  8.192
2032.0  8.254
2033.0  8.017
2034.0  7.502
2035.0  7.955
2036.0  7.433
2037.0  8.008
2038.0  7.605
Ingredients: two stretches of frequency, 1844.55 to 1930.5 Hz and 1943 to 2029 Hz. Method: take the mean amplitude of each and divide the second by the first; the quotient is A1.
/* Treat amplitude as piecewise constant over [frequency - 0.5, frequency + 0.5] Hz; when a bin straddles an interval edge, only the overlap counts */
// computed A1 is 1.21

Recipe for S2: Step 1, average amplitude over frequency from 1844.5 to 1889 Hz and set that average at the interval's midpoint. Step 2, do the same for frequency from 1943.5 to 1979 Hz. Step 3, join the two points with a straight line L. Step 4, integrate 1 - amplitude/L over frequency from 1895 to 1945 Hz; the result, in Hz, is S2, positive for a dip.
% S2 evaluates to 4.6 Hz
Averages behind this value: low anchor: 8.72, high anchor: 11.7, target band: 9.51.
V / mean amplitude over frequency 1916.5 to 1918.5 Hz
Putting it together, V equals 10.7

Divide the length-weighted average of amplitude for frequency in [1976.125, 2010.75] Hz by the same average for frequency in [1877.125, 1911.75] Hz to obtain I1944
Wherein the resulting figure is 1.43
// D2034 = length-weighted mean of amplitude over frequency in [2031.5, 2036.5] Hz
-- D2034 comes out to 7.83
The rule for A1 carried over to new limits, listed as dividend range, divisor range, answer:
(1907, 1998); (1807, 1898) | 1.24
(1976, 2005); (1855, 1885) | 1.22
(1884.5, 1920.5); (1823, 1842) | 0.83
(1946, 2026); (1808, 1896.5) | 1.19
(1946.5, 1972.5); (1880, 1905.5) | 1.88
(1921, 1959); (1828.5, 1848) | 1.18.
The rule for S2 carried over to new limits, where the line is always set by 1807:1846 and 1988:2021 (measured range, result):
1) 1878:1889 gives 2.5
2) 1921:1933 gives -1.6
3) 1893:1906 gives 5.4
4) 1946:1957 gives -2.3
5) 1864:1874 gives 1.5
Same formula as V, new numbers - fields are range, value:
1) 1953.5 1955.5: 11.9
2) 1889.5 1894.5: 6.39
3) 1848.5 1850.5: 10.5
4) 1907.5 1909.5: 9.12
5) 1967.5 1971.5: 11.9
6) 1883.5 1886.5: 7.36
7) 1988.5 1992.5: 9.78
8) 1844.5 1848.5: 10.6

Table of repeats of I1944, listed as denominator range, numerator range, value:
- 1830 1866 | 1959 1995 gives 1.13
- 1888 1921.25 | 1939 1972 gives 1.52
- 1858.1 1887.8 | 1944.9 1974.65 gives 1.49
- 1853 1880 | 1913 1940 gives 1.27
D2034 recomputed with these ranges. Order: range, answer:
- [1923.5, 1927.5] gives 10.9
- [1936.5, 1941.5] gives 11.2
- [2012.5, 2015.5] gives 9.45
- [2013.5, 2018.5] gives 9.19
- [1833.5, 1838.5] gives 9.33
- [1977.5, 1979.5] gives 9.96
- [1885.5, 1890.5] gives 7.35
